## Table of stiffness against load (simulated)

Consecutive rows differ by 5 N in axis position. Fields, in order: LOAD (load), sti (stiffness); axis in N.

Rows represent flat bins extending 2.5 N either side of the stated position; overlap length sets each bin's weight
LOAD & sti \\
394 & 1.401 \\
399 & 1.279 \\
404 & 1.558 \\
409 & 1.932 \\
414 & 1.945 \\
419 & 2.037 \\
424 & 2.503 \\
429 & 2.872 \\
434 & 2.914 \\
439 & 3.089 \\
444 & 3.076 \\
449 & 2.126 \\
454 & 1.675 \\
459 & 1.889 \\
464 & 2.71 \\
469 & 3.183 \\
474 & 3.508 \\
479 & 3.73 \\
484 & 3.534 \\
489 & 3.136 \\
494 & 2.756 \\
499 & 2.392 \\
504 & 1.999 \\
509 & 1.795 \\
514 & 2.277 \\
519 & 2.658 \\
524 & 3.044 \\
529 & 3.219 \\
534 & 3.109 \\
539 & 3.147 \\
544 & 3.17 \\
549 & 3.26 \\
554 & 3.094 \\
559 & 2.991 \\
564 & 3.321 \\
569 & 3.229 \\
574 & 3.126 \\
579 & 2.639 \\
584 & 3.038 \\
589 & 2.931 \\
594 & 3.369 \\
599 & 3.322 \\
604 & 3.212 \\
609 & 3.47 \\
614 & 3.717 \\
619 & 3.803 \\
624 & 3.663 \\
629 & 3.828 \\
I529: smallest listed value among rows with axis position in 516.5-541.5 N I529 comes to 2.658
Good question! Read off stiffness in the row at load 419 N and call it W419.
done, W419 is 2.037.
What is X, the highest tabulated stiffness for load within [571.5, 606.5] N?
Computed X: 3.369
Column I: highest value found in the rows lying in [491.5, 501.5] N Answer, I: 2.756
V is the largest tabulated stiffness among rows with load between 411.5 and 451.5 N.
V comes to 3.089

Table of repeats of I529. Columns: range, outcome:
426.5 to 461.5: 1.675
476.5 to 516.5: 1.795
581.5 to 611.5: 2.931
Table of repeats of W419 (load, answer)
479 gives 3.73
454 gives 1.675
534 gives 3.109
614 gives 3.717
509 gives 1.795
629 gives 3.828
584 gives 3.038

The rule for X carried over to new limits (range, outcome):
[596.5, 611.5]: 3.47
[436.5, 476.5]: 3.508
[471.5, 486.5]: 3.73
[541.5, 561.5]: 3.26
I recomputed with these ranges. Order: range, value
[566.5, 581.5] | 3.229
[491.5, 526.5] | 3.044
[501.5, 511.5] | 1.999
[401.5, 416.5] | 1.945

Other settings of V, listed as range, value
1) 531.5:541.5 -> 3.147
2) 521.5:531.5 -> 3.219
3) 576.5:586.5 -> 3.038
